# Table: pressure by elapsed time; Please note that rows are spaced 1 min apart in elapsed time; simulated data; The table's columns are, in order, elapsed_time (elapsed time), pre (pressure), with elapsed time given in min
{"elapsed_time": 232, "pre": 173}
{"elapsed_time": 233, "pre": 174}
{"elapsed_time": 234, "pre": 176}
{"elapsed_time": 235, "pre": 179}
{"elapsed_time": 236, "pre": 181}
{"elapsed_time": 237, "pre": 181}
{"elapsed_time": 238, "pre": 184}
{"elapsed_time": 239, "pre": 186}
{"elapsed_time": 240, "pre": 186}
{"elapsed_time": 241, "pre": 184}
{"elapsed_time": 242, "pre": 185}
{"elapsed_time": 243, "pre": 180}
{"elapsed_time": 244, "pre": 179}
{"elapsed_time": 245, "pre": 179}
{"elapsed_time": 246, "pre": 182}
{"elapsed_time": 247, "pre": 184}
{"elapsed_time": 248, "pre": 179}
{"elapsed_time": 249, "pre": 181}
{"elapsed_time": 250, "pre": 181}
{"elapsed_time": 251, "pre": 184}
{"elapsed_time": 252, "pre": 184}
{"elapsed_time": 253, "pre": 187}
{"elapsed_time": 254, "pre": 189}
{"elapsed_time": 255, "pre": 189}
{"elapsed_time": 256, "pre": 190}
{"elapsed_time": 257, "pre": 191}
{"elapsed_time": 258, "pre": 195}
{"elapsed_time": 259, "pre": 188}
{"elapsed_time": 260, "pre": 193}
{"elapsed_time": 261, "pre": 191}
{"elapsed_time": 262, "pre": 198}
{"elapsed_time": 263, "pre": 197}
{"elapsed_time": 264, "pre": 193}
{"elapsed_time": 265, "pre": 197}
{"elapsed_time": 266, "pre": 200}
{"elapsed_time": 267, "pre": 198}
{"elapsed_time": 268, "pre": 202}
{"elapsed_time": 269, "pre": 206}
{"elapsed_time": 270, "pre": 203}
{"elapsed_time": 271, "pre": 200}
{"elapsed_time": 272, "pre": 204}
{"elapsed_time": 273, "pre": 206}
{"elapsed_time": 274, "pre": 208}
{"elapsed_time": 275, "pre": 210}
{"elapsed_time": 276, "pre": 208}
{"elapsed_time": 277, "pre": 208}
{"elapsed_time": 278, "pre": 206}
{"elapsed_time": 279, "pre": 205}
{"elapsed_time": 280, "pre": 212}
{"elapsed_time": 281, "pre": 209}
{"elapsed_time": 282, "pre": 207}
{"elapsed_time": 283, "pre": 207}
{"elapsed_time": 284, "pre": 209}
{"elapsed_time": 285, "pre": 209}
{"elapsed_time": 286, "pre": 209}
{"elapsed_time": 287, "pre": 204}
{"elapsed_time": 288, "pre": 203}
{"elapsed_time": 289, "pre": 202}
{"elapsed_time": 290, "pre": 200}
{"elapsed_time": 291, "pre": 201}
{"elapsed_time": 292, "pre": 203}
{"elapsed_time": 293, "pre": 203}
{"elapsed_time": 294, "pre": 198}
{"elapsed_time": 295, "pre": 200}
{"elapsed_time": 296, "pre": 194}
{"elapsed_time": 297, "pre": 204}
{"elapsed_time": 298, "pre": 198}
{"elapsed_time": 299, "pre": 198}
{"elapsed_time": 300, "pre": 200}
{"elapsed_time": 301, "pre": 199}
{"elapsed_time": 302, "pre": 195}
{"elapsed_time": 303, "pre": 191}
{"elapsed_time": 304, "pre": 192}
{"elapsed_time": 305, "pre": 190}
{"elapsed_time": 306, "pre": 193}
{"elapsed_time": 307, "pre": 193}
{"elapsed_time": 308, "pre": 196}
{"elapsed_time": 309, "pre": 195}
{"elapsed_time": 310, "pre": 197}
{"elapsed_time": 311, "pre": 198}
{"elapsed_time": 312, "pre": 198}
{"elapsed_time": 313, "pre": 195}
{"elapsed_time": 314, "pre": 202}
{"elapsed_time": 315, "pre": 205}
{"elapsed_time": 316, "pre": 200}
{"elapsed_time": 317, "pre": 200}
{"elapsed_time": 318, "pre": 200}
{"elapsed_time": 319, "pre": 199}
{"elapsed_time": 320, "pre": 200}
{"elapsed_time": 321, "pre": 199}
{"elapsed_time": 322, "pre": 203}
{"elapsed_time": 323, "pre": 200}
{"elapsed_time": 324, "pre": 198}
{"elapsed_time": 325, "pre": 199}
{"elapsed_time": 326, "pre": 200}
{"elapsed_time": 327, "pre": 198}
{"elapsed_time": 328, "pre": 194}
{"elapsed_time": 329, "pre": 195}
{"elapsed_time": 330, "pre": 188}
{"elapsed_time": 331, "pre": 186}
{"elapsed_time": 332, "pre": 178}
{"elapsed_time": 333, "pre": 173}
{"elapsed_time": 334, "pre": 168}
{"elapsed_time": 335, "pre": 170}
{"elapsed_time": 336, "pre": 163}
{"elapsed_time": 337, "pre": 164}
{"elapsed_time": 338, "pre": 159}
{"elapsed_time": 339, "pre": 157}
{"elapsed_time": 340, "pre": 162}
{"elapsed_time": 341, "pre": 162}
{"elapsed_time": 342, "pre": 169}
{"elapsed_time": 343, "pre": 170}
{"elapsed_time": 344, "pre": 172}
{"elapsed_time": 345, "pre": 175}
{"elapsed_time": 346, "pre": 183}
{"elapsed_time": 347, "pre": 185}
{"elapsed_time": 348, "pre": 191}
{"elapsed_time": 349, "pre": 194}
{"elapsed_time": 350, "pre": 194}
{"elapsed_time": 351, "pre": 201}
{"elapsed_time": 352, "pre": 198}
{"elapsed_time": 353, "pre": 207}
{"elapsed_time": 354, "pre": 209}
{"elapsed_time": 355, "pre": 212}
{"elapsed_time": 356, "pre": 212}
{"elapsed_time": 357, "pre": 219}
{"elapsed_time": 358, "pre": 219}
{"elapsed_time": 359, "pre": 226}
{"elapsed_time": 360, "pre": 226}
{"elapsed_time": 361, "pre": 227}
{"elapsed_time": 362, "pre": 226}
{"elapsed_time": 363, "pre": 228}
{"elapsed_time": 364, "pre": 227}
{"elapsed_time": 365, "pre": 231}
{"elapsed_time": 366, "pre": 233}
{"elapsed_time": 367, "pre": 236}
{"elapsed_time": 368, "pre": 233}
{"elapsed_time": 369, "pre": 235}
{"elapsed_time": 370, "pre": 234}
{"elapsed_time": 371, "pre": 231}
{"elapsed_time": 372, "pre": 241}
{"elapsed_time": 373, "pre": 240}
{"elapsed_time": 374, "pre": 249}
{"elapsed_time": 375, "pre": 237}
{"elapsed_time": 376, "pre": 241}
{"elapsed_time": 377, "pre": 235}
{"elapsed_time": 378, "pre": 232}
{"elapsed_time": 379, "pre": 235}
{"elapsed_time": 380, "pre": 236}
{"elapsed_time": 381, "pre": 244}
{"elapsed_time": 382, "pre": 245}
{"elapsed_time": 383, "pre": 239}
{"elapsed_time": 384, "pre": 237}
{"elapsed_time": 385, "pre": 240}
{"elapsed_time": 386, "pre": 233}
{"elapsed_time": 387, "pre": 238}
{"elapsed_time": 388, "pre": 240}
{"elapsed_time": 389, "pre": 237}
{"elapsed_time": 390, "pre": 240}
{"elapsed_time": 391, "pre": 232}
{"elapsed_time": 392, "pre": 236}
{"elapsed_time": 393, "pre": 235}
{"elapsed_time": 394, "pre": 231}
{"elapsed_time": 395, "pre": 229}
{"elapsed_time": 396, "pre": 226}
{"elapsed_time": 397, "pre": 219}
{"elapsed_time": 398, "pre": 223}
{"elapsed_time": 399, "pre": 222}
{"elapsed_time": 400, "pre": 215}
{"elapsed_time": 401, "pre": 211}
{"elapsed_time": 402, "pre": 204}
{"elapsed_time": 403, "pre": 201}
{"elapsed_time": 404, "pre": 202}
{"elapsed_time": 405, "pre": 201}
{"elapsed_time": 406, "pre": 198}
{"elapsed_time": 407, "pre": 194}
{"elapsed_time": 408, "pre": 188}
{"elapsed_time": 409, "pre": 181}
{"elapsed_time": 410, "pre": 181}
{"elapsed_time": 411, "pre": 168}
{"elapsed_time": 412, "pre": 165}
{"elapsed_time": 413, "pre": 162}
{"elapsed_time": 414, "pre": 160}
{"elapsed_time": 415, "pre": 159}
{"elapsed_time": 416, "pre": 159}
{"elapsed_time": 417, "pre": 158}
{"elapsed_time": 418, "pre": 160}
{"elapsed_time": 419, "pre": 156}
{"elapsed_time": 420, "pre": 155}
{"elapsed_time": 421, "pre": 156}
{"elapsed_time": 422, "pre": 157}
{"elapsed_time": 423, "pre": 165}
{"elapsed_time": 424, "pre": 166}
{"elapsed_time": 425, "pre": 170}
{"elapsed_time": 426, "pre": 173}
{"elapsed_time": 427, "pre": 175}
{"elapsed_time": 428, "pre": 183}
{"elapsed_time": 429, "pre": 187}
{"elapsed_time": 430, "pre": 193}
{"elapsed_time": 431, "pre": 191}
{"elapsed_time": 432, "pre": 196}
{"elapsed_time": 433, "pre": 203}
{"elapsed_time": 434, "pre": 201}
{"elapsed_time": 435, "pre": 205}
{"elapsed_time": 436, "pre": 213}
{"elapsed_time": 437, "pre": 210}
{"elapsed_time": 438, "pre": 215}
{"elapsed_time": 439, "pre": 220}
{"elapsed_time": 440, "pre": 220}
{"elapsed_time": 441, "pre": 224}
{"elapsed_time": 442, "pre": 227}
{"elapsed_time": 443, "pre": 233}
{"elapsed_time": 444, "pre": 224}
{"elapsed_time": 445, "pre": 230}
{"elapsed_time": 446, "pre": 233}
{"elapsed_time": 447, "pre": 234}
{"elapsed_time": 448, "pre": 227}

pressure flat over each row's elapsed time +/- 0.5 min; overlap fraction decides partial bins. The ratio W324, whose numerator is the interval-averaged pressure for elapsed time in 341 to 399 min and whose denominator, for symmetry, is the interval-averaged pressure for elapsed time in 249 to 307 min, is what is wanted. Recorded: 1.1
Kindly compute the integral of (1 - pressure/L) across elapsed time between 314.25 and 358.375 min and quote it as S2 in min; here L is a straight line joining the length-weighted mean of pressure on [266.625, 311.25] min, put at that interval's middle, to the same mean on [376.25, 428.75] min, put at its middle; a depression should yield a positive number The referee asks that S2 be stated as 2.7 min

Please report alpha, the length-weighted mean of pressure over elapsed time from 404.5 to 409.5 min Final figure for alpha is 192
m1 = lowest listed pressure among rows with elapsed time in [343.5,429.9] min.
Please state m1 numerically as 155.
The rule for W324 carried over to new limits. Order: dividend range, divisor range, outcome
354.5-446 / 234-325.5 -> 1.07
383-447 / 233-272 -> 1.07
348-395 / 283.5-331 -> 1.15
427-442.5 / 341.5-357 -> 1.07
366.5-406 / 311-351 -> 1.24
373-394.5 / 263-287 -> 1.16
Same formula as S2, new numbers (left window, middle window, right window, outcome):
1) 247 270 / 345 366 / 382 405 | 0.6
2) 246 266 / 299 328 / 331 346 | -3.8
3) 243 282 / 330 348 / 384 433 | 2.2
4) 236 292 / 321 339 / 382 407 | 2.2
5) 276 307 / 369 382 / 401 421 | -3.8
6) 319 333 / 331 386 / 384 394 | 1.9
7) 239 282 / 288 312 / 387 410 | 0.4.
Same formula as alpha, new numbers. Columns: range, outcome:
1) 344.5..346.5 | 179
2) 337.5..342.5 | 162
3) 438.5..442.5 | 223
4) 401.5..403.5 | 202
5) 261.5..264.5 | 196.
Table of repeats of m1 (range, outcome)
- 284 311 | 190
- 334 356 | 157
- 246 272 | 179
